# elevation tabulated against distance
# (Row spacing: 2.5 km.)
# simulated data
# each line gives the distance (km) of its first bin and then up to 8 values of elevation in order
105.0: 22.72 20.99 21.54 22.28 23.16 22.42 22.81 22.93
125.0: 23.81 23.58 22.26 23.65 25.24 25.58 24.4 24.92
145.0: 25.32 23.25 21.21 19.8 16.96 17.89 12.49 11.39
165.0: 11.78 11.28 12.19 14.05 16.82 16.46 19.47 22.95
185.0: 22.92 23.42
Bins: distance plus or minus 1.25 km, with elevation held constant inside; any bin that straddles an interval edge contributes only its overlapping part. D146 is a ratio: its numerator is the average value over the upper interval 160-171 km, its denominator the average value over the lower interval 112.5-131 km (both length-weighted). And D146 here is 0.51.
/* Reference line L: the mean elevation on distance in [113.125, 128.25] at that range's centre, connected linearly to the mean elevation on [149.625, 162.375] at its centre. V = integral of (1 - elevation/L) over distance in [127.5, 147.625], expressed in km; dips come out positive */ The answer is -4.3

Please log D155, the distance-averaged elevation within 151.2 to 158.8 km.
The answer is 18.2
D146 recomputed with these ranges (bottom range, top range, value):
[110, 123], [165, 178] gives 0.61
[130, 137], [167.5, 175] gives 0.56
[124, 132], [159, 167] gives 0.51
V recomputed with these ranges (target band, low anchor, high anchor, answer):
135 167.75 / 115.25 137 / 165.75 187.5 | 1.9 km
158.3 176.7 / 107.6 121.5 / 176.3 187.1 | 7.0 km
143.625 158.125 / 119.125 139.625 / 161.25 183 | -1.1 km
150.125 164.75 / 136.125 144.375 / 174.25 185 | 4.4 km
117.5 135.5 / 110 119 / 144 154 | -0.8 km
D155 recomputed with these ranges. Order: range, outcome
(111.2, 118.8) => 22.6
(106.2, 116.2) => 22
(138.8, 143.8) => 24.7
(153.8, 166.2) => 14.1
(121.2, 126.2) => 23.4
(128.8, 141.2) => 24.2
